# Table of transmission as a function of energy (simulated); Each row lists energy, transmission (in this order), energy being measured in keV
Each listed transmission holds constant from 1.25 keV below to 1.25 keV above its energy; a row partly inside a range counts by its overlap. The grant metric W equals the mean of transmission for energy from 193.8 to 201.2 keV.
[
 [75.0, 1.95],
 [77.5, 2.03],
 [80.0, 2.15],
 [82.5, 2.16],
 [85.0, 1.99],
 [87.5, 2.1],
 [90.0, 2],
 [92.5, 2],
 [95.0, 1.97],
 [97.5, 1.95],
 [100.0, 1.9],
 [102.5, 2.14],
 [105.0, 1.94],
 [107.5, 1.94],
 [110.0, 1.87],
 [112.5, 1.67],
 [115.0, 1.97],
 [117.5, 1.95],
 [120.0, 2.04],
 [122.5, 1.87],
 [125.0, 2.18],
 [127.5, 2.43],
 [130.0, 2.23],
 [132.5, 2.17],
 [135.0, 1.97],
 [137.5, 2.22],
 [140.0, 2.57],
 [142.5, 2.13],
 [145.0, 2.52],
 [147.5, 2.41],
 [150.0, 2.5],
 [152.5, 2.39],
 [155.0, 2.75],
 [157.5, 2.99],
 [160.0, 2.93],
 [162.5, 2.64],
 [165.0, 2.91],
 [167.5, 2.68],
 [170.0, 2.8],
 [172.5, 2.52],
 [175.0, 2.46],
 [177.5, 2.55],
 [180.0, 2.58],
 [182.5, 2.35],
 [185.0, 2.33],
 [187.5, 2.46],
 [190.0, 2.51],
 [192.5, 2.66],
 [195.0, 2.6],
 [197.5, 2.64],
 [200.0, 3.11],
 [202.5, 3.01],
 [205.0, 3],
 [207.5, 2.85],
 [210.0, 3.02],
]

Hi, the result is 2.78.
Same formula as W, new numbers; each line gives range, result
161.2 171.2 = 2.76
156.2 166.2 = 2.87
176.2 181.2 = 2.56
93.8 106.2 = 1.98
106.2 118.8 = 1.88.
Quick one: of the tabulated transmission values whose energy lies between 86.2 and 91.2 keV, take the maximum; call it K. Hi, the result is 2.1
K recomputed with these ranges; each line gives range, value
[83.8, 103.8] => 2.14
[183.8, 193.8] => 2.66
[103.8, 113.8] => 1.94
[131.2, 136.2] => 2.17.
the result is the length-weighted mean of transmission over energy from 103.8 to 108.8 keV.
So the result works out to 1.94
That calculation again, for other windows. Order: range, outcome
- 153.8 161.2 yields 2.89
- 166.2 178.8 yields 2.6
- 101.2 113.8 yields 1.91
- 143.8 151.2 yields 2.48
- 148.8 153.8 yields 2.45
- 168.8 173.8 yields 2.66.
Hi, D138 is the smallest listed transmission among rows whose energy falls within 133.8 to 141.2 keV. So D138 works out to 1.97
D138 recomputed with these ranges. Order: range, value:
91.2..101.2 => 1.9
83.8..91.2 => 1.99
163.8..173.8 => 2.52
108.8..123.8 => 1.67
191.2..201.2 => 2.6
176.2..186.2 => 2.33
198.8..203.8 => 3.01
